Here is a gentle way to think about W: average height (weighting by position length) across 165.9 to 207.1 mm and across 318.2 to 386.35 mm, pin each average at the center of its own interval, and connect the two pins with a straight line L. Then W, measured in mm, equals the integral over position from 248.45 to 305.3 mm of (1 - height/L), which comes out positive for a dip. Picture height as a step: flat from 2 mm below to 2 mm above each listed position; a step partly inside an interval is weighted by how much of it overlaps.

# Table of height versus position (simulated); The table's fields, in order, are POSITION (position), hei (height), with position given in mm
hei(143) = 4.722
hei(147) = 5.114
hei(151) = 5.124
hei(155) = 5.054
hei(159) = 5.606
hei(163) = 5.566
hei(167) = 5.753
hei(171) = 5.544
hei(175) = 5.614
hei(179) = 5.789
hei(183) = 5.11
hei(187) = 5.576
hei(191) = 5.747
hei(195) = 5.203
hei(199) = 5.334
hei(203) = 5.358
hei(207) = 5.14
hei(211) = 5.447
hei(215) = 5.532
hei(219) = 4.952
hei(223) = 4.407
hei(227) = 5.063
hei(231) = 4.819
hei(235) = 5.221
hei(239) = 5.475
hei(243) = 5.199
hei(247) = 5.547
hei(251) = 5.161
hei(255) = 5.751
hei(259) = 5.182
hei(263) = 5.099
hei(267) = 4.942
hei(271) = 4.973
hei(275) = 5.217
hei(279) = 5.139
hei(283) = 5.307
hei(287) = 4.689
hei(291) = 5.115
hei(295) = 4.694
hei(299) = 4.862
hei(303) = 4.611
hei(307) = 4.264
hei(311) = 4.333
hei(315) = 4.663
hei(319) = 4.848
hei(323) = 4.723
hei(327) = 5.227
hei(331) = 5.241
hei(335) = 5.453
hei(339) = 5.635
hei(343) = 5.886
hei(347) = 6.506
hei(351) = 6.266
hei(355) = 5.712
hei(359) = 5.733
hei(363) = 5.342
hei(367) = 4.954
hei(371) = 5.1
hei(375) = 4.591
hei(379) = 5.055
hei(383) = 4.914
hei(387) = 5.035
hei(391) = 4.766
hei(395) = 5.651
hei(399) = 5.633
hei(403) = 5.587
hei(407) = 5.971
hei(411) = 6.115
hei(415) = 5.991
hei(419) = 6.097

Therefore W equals 3.8 mm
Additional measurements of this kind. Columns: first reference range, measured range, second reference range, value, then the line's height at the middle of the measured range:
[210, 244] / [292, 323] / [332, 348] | 5.32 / 5.6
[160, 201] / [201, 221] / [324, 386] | 0.81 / 5.51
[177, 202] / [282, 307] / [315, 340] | 1.89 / 5.21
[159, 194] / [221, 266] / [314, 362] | 3.06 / 5.55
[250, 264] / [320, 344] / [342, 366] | 1.79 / 5.74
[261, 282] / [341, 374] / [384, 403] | -2.71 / 5.23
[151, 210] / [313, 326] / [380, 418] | 1.68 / 5.49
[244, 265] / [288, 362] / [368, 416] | 1.93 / 5.34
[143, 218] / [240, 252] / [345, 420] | 0.24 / 5.44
